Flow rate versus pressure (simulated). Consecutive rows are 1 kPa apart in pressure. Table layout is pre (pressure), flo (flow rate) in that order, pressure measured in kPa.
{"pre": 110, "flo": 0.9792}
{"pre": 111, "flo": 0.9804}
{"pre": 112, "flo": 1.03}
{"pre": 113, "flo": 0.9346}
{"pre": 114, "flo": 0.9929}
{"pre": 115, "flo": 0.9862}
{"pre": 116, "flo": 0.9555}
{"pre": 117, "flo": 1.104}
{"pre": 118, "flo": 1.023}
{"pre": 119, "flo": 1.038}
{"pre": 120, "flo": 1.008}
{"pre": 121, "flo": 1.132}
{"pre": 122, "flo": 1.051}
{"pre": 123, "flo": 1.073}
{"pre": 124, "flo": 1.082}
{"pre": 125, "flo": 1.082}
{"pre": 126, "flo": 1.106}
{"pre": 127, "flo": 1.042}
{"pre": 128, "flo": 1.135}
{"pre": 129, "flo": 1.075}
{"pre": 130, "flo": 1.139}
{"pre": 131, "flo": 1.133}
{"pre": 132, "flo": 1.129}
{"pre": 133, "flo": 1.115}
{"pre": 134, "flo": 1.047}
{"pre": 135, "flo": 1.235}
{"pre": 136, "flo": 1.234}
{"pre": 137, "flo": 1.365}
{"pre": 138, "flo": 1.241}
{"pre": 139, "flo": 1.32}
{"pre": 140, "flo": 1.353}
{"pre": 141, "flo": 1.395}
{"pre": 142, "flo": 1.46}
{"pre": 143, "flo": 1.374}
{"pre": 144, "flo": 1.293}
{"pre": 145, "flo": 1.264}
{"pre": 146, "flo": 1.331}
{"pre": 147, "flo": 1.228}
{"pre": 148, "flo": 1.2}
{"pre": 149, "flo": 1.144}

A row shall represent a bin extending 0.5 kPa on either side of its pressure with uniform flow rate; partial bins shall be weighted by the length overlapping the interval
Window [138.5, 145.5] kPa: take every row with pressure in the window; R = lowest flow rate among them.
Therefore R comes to 1.264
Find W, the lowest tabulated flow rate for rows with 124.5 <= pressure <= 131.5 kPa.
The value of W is 1.042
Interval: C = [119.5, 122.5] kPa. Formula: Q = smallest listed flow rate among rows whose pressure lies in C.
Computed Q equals 1.008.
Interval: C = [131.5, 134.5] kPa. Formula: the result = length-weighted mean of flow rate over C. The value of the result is 1.1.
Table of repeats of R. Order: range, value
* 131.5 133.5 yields 1.115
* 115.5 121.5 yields 0.9555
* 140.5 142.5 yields 1.395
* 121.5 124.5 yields 1.051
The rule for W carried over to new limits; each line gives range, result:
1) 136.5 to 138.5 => 1.241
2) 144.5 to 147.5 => 1.228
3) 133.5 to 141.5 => 1.047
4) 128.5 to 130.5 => 1.075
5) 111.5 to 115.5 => 0.9346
